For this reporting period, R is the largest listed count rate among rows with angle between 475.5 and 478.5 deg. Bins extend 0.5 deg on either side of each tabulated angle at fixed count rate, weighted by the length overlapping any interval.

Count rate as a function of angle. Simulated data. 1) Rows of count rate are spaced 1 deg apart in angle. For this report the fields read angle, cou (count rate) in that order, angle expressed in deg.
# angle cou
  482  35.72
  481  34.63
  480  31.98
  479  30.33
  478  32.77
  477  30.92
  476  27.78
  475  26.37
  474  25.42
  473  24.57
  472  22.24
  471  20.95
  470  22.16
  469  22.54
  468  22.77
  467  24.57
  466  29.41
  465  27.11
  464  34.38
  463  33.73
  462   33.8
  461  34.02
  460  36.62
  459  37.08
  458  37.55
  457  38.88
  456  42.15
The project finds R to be 32.77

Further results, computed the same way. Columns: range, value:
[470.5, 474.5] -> 25.42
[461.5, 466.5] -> 34.38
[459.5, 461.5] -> 36.62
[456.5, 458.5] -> 38.88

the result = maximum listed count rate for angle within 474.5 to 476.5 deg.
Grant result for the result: 27.78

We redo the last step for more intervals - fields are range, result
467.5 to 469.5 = 22.77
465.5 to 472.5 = 29.41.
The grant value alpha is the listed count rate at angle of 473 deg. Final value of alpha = 24.57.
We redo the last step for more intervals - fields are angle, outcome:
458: 37.55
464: 34.38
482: 35.72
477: 30.92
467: 24.57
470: 22.16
